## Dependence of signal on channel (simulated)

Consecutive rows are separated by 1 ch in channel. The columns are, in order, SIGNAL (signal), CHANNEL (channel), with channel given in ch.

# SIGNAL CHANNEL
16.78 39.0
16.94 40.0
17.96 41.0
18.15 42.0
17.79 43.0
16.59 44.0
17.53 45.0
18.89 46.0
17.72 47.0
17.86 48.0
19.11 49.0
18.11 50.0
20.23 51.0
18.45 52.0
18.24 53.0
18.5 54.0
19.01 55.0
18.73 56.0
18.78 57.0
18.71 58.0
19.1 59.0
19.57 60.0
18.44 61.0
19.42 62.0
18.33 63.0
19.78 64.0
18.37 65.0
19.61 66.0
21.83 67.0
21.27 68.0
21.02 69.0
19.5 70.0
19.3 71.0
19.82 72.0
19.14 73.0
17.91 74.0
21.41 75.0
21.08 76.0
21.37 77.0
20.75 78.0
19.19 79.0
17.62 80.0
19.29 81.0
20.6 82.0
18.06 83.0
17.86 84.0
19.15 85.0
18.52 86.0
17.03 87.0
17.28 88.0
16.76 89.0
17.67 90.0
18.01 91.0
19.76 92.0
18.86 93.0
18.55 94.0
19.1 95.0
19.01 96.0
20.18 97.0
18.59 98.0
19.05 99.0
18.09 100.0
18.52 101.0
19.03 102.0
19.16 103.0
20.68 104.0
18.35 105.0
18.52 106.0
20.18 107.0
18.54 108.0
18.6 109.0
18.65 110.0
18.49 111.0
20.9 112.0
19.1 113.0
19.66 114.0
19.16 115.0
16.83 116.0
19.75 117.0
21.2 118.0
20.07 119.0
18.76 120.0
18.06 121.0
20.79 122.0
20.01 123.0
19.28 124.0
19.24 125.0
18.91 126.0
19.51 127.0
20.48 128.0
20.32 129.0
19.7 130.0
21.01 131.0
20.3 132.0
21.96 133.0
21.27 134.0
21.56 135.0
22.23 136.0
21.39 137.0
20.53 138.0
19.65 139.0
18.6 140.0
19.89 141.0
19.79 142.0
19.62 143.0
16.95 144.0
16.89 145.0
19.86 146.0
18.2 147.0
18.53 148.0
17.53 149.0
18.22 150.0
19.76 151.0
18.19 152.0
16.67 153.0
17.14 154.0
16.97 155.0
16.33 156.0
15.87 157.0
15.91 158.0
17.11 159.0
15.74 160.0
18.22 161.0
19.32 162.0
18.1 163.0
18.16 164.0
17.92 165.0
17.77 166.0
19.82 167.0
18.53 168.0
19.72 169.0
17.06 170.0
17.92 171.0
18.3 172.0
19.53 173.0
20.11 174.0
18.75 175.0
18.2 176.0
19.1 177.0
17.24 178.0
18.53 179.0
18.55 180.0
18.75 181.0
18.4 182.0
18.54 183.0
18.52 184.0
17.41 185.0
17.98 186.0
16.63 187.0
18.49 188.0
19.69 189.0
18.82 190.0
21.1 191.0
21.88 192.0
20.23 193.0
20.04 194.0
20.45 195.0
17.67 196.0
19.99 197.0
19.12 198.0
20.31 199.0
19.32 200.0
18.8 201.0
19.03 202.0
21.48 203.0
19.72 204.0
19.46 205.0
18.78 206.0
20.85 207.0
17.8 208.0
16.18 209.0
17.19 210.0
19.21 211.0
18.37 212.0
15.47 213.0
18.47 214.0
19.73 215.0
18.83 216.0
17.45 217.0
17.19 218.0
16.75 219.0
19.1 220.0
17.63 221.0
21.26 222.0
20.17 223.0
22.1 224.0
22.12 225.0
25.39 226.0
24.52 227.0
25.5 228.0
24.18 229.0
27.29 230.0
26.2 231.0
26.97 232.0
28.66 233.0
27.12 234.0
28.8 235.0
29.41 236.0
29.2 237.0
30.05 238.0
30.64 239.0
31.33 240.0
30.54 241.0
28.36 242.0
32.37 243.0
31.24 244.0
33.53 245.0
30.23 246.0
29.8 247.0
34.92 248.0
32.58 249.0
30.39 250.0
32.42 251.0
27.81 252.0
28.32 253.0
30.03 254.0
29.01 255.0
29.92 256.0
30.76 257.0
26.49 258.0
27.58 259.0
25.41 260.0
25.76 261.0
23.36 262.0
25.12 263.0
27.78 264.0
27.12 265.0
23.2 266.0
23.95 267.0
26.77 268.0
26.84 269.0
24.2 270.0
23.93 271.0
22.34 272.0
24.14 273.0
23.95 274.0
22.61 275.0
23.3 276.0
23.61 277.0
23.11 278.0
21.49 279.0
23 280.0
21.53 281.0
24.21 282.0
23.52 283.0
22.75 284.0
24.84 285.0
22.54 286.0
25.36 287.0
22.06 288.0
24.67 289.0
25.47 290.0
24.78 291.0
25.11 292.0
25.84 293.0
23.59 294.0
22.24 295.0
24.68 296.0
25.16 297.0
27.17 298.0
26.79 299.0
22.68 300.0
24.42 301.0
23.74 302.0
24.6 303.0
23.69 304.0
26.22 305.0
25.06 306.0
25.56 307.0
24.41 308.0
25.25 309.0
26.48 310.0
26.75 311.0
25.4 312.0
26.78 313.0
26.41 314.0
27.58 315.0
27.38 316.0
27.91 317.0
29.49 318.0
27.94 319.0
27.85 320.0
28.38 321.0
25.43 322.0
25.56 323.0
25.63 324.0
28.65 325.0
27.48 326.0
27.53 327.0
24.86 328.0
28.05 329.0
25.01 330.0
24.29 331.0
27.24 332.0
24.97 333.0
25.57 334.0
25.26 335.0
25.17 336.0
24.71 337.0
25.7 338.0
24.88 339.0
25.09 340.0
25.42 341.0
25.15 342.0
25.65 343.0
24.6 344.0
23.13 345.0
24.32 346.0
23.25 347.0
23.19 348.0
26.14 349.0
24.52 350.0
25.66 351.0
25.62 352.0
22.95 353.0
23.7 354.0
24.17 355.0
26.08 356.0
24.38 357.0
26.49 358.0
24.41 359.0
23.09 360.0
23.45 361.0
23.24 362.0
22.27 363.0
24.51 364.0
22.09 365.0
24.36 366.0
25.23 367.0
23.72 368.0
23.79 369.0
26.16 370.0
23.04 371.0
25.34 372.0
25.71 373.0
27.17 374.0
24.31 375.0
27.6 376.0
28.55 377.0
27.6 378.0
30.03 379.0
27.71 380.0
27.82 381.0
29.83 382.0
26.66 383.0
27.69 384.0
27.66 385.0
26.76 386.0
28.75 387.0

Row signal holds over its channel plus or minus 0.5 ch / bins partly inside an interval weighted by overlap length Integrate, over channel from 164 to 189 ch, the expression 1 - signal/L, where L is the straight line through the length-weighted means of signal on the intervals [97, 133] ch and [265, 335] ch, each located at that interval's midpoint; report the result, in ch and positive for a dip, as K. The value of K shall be 3.4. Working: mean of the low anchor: 19.4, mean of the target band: 18.4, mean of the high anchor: 25.1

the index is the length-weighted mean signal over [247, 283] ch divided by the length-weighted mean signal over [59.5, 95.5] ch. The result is 1.37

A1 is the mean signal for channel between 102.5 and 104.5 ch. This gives 19.9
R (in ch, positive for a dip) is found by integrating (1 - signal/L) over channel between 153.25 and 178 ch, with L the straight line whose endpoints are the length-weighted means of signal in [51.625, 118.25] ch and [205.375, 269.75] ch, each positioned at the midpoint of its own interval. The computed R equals 4.9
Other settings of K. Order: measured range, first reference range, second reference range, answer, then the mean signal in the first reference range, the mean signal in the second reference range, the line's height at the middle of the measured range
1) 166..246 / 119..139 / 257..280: 4.94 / 20.3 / 24.7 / 22.7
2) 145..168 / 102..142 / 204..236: 2.87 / 19.8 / 21.4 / 20.3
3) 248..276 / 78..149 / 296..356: -3.72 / 19.2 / 25.6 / 23.7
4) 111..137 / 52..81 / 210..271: 1.90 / 19.5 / 25.8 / 21.6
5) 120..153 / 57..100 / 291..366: 1.62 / 19.2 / 25.3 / 20.6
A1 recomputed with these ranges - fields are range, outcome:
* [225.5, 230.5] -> 25.4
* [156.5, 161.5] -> 16.6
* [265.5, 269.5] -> 25.2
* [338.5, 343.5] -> 25.2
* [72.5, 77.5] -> 20.2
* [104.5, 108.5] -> 18.9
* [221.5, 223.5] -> 20.7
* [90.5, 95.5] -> 18.9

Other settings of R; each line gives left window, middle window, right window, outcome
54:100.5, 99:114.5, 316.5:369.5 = 0.6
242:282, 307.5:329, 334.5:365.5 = -1.3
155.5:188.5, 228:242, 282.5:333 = -4.4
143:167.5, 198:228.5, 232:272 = 5.8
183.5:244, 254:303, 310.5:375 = -2.5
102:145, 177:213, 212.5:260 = 7.4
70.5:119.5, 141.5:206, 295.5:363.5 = 8.1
